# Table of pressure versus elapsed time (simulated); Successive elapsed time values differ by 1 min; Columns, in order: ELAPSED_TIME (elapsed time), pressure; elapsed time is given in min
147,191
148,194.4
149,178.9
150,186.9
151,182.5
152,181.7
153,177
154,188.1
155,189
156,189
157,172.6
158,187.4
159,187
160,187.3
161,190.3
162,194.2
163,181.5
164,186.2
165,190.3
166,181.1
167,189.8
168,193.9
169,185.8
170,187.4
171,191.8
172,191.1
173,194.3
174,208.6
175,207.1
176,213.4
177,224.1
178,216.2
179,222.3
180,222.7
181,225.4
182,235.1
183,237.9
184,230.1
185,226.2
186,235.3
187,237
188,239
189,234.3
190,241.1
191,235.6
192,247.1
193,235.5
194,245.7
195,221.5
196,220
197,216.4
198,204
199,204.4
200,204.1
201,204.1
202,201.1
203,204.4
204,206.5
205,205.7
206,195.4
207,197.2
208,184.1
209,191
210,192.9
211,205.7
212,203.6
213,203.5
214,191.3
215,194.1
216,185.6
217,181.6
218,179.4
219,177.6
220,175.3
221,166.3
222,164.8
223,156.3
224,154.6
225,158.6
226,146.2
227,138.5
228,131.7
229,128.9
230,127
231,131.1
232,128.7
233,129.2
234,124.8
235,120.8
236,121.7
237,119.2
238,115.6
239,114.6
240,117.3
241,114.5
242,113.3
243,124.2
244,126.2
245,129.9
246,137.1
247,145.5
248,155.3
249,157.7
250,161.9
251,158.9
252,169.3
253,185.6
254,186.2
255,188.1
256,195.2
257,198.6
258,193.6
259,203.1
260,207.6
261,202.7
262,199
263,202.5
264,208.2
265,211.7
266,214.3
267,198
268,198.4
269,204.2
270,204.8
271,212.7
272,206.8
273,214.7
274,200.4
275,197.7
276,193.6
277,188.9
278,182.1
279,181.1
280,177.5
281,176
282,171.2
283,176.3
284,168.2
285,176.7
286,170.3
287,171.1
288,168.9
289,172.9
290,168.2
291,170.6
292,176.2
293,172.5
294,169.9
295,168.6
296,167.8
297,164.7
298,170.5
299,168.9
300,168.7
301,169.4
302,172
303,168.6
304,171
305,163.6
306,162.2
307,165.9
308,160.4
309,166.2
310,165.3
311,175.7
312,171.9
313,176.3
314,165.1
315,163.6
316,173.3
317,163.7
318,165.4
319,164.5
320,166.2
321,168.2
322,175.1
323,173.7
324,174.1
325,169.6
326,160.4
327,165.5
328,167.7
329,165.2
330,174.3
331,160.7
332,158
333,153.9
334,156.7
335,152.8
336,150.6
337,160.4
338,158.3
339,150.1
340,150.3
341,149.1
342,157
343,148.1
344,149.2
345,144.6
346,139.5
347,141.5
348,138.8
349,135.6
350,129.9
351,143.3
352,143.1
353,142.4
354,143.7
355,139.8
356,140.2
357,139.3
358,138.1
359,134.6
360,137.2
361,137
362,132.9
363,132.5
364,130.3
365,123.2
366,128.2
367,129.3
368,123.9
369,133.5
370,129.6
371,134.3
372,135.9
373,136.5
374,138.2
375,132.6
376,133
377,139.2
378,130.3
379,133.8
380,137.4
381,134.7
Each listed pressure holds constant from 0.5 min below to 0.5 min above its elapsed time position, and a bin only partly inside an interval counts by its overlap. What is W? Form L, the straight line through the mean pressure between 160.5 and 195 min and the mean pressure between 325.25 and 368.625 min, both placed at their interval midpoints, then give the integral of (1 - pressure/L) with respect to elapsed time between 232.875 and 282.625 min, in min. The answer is 2.5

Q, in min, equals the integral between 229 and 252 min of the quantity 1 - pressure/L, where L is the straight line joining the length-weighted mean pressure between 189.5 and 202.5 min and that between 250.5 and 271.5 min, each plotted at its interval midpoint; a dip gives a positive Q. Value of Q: 8.2 min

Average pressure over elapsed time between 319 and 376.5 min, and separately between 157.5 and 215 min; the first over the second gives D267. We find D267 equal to 0.70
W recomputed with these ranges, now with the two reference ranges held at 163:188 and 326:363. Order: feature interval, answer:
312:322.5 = -0.7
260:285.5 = -3.0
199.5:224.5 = 1.0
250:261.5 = -0.5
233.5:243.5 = 3.6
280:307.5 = -0.6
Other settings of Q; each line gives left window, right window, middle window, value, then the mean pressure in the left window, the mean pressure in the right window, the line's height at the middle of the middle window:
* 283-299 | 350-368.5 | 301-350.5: -2.5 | 171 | 135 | 153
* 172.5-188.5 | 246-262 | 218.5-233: 3.6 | 223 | 180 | 197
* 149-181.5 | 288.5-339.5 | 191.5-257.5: 4.9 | 194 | 166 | 183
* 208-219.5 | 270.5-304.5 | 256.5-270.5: -1.6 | 191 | 178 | 182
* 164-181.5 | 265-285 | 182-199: -2.6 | 202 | 193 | 201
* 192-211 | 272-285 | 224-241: 6.0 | 208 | 186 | 199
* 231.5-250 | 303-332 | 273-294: -4.0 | 128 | 168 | 150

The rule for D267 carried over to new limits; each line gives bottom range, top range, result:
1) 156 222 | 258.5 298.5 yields 0.92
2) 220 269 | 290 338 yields 1.05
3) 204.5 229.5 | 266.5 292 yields 1.05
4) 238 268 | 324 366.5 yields 0.87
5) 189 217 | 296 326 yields 0.81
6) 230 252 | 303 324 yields 1.28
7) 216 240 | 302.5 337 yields 1.15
